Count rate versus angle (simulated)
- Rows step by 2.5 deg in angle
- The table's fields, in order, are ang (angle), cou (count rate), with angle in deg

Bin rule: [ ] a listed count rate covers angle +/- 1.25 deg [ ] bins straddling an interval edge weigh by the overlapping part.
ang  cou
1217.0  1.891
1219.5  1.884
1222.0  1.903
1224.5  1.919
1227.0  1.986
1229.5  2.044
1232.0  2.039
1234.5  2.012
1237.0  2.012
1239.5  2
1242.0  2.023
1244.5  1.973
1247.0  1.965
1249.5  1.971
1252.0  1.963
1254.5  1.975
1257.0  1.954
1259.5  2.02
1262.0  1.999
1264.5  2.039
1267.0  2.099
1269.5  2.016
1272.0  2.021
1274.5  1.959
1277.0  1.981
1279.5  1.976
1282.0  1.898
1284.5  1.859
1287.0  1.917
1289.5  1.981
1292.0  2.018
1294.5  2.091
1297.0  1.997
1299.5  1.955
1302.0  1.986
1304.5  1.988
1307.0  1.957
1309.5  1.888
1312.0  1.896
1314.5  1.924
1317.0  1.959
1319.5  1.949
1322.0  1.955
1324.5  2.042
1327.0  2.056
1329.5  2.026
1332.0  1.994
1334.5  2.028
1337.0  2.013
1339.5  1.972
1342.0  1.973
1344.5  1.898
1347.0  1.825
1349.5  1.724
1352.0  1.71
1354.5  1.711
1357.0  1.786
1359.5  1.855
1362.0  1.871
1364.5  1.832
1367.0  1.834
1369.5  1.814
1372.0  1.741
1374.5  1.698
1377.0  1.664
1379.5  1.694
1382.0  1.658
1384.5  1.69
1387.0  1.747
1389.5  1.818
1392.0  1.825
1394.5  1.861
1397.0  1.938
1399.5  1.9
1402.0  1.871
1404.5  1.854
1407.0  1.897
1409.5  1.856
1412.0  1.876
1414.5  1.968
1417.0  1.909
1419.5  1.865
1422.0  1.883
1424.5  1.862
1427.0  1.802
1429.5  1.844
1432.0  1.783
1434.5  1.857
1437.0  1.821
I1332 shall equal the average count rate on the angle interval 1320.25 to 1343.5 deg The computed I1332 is 2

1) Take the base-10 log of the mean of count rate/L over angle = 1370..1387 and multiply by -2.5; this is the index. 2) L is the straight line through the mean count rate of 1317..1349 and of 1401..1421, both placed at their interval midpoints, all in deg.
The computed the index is 0.13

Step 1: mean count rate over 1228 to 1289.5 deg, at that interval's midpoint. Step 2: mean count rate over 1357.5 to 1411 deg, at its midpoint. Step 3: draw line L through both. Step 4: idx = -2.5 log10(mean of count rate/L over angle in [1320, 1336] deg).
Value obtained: -0.070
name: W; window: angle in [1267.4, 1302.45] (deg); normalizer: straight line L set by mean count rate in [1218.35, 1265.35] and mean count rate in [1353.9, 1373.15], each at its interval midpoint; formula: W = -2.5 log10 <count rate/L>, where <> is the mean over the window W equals -0.03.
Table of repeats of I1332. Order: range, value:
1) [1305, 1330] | 1.96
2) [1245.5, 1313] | 1.98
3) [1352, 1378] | 1.78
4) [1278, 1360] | 1.93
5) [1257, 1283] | 2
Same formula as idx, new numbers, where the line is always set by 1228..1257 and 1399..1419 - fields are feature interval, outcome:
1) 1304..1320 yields 0.01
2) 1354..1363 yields 0.06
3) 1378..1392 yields 0.10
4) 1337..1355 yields 0.05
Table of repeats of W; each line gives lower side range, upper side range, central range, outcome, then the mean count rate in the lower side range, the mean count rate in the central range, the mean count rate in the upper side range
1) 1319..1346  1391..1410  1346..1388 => 0.10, 1.99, 1.76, 1.88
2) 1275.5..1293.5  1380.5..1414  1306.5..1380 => 0.01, 1.95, 1.88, 1.83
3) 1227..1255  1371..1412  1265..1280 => -0.03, 2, 2.01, 1.8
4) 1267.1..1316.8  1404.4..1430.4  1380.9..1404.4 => 0.05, 1.97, 1.82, 1.88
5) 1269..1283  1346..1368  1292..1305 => -0.05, 1.97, 2.01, 1.79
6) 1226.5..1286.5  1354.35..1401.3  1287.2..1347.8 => -0.05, 1.99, 1.97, 1.79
